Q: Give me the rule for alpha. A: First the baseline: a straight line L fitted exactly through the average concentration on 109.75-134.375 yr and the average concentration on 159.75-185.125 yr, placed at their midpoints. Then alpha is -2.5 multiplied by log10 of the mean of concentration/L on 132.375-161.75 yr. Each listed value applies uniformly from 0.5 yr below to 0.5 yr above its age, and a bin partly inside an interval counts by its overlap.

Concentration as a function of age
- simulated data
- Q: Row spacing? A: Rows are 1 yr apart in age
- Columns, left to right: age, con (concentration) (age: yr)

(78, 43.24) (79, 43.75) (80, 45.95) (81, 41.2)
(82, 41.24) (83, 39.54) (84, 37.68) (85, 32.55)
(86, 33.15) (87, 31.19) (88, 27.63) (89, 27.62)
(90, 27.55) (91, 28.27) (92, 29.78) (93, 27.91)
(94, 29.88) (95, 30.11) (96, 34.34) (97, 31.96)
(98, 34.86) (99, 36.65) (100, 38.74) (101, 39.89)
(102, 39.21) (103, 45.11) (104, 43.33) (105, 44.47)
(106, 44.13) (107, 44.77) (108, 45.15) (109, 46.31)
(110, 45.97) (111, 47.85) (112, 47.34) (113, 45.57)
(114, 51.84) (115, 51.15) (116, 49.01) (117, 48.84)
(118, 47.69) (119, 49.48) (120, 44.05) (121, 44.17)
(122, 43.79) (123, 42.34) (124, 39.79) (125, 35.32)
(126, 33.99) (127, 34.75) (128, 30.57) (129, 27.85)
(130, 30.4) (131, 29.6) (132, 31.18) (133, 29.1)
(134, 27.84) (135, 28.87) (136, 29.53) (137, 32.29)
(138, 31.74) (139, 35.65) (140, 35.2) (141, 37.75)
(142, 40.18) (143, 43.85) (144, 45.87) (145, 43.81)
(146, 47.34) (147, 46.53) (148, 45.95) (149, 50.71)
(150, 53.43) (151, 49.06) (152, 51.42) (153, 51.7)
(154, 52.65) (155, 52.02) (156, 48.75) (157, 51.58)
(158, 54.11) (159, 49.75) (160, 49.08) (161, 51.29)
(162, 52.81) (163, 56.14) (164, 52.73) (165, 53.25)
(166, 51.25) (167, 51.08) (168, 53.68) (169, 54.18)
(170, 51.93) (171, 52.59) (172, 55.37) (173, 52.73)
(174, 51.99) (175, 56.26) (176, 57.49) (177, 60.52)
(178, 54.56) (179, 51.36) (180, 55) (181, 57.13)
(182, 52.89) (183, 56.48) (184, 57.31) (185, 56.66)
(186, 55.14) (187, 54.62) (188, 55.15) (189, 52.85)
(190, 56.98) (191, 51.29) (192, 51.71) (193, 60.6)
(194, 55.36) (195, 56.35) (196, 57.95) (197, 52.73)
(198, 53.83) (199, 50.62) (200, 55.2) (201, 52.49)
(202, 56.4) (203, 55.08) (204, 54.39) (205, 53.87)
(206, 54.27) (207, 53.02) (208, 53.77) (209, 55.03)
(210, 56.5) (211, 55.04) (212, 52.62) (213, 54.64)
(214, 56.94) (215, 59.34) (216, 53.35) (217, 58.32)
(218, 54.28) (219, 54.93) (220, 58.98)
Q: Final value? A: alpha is 0.09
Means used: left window 40.4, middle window 43.7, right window 54.1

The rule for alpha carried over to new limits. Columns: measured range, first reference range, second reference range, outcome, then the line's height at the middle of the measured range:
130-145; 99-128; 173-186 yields 0.36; 48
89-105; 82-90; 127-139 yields -0.07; 32.4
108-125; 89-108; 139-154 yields -0.16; 39.8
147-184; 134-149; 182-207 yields -0.15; 46.1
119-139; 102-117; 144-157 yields 0.35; 47.8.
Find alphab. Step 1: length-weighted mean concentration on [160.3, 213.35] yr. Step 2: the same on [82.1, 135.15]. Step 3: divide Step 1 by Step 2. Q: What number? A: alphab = 1.4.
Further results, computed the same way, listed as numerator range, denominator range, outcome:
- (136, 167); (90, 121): 1.14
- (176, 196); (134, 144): 1.58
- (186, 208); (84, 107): 1.57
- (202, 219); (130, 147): 1.54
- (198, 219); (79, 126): 1.37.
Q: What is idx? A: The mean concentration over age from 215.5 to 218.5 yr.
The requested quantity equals 55.3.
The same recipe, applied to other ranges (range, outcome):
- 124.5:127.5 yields 34.7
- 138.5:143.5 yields 38.5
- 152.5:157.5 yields 51.3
